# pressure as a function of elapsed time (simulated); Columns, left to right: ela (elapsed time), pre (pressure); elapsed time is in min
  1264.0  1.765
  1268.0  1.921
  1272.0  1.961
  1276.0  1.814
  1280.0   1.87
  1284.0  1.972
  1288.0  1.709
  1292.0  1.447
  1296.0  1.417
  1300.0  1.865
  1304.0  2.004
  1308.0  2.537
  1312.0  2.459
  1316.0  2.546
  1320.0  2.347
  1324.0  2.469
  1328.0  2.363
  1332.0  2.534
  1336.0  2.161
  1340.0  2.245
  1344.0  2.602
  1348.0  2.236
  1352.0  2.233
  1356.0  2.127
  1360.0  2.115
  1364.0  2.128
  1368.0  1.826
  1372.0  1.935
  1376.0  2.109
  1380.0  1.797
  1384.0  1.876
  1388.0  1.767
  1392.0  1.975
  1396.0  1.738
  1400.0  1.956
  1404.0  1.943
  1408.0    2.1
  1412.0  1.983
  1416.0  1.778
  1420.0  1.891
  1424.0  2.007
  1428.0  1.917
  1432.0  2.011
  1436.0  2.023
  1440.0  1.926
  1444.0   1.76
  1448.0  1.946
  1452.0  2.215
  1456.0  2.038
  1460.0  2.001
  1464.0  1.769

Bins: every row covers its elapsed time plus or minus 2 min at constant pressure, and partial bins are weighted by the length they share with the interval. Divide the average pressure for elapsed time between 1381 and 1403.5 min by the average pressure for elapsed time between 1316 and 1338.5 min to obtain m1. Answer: 0.78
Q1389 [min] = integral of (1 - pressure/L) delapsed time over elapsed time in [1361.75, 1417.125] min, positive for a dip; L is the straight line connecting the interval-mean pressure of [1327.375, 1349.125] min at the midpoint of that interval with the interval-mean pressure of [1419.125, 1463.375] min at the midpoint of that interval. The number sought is 6.2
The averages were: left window 2.36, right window 1.97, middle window 1.93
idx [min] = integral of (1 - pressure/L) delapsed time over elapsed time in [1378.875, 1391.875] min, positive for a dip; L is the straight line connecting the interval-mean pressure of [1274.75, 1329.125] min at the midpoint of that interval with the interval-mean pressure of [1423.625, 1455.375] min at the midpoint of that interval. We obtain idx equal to 1.1 min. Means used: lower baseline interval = 2.06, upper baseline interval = 1.98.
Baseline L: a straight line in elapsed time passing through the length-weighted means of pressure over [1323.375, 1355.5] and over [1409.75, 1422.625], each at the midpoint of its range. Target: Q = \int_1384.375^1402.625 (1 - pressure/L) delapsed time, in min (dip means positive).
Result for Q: 1.5 min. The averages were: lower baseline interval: 2.34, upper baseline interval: 1.89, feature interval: 1.86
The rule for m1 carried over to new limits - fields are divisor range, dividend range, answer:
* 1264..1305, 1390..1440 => 1.08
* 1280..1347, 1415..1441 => 0.90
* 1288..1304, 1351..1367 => 1.29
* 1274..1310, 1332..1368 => 1.20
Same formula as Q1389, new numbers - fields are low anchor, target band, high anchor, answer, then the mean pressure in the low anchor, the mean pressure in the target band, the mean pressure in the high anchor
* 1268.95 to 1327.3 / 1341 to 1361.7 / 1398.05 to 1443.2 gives -2.7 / 2.04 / 2.26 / 1.95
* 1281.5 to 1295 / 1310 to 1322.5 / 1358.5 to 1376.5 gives -4.5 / 1.69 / 2.45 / 2.01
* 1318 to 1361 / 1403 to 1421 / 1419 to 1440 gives 0.8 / 2.32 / 1.94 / 1.97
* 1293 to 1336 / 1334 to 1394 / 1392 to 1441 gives 0.5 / 2.23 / 2.08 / 1.94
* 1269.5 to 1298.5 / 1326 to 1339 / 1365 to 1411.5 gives -3.7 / 1.75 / 2.34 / 1.92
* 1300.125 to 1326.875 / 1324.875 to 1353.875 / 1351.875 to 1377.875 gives -1.8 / 2.36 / 2.34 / 2.06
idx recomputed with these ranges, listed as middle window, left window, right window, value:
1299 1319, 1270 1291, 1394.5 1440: -4.7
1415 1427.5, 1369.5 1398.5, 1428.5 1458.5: 0.3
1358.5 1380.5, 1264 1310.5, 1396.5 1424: -0.9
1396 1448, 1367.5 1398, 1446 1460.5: 1.1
